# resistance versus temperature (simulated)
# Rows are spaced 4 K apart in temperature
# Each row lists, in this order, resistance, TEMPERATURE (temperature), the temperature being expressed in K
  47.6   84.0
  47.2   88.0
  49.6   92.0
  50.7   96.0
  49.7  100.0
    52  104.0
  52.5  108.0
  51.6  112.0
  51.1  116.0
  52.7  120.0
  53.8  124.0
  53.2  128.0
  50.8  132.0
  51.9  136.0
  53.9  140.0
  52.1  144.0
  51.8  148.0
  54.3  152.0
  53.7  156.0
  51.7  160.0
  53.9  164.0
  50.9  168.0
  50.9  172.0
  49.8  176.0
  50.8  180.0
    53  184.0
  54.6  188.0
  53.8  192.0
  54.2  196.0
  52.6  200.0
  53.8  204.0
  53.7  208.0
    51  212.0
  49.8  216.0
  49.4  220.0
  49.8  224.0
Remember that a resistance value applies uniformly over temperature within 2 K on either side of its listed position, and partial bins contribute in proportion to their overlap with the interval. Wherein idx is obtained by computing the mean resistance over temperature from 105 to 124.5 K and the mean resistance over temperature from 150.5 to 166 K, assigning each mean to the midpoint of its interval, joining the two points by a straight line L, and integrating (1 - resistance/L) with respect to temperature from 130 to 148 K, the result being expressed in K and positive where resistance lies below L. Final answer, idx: 0.25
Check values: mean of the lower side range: 52.2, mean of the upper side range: 53.4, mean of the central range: 52.1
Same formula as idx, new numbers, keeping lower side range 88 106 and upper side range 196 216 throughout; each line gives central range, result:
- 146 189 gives -0.4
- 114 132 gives -0.6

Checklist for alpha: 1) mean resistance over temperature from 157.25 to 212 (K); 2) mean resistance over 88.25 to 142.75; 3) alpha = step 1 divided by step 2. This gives 1.02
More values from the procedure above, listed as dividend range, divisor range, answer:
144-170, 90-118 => 1.03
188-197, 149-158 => 1.01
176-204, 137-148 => 1.01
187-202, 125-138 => 1.03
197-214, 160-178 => 1.03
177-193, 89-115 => 1.04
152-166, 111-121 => 1.03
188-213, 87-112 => 1.06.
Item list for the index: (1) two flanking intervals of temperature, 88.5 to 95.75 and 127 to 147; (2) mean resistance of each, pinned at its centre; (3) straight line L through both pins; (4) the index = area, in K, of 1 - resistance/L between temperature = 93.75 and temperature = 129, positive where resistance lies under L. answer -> -0.9 K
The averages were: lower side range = 49.4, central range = 51.9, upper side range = 52.3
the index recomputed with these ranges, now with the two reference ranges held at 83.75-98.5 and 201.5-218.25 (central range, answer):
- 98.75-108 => -0.4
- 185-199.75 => -0.7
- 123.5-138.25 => -0.7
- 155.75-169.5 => -0.4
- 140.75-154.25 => -0.7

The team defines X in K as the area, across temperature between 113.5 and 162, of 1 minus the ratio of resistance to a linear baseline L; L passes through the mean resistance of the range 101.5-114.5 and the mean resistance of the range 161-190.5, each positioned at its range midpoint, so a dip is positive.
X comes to -0.58 K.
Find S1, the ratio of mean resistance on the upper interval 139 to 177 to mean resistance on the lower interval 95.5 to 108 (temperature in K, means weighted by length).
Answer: 1.02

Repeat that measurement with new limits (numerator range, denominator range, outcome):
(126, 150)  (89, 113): 1.03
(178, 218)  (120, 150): 1.00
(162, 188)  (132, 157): 0.98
